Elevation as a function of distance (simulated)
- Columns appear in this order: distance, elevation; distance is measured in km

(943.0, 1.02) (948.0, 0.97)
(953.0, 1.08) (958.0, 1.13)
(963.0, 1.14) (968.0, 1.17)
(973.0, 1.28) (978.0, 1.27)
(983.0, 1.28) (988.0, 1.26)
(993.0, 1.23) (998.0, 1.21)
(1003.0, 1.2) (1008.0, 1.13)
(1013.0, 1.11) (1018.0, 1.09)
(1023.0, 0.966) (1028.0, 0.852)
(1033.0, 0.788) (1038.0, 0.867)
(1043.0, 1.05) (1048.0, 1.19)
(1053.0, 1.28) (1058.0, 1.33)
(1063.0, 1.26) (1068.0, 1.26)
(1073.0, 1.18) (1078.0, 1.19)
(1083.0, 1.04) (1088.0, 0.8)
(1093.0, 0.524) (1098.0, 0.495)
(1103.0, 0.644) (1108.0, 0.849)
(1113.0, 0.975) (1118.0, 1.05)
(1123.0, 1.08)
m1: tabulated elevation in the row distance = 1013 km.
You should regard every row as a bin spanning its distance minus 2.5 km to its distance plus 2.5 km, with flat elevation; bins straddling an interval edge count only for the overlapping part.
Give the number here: 1.11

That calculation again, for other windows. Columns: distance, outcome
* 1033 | 0.788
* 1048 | 1.19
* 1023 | 0.966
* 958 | 1.13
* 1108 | 0.849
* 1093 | 0.524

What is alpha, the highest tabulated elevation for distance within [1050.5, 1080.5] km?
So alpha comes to 1.33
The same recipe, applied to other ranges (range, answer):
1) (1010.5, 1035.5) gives 1.11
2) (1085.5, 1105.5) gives 0.8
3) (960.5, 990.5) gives 1.28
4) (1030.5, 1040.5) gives 0.867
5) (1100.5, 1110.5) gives 0.849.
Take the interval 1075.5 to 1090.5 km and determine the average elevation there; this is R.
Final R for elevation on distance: 1.01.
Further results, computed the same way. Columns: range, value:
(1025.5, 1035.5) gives 0.82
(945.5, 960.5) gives 1.06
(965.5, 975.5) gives 1.23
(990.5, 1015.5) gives 1.18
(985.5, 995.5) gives 1.24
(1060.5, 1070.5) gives 1.26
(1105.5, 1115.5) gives 0.912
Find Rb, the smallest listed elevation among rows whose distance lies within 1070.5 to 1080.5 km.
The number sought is 1.18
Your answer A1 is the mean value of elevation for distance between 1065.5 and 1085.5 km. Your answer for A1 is 1.17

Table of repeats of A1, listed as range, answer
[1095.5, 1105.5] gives 0.57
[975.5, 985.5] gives 1.27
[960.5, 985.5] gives 1.23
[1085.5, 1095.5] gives 0.662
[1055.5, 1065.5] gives 1.29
